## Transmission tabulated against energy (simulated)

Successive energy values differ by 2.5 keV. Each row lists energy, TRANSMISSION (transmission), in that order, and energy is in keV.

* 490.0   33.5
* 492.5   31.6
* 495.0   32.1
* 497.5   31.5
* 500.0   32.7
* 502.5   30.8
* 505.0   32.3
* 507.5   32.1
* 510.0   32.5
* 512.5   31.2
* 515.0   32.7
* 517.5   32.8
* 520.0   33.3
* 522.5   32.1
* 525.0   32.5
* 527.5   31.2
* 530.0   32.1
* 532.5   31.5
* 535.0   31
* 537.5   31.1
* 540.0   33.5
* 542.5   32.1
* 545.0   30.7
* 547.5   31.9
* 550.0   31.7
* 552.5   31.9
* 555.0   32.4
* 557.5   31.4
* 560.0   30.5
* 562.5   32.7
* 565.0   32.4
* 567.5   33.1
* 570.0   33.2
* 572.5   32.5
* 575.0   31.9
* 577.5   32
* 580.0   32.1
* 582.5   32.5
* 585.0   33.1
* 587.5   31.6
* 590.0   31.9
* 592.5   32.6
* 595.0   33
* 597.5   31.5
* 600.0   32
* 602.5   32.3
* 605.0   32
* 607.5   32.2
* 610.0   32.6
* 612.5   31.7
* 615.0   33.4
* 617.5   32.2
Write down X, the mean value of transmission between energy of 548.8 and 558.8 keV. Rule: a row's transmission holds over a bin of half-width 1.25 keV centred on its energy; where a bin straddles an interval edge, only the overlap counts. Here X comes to 31.8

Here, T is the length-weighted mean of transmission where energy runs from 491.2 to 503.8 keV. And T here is 31.7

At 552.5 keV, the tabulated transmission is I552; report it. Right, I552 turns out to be 31.9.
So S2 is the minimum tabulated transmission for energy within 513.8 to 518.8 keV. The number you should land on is 32.7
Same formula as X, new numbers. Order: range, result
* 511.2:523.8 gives 32.4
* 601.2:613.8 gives 32.2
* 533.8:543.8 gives 31.9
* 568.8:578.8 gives 32.4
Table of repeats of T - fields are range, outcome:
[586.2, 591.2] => 31.8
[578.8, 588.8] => 32.3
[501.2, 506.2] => 31.6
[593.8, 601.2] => 32.2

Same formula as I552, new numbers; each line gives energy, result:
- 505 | 32.3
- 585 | 33.1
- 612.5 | 31.7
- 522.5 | 32.1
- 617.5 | 32.2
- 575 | 31.9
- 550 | 31.7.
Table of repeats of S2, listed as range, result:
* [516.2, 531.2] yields 31.2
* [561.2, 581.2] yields 31.9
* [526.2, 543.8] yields 31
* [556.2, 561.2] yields 30.5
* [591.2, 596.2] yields 32.6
